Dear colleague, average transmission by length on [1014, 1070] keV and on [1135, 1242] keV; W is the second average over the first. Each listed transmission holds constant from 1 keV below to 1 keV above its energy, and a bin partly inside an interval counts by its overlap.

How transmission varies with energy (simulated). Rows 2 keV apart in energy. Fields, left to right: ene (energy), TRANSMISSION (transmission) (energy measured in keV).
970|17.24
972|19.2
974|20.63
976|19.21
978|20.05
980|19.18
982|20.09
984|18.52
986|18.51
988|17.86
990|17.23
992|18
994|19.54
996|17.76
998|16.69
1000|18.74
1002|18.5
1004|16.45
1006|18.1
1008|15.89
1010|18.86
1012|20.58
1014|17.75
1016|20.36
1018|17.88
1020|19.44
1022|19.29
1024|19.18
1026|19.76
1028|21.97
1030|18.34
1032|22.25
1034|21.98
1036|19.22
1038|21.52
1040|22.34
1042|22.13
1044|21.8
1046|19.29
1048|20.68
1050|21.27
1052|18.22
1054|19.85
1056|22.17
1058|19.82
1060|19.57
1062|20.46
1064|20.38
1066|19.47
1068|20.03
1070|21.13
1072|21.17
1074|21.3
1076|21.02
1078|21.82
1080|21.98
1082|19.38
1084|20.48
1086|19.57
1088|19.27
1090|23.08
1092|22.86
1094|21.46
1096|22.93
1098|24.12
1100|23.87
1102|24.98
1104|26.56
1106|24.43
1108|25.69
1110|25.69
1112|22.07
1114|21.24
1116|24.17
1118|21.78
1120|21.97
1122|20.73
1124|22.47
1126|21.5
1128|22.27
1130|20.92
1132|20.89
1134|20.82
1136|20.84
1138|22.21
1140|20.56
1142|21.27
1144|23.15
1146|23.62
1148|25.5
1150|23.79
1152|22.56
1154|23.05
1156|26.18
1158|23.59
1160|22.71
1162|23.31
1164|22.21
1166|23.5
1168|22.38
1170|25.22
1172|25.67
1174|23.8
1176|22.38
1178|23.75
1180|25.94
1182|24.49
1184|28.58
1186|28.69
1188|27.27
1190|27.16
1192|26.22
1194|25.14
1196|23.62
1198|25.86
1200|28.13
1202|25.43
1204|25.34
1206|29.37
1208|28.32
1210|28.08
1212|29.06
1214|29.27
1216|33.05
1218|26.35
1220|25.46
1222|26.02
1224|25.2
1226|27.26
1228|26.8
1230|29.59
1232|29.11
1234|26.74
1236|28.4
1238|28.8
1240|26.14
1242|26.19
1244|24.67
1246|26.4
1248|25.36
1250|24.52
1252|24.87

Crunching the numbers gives 1.3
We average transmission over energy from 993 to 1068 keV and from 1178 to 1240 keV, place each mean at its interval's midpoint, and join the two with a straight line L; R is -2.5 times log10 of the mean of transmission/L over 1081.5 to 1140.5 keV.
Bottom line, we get 0.03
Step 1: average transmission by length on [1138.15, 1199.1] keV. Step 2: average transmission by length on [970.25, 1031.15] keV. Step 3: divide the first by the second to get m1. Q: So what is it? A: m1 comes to 1.30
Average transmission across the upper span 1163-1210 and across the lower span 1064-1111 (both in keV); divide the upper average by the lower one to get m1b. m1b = 1.15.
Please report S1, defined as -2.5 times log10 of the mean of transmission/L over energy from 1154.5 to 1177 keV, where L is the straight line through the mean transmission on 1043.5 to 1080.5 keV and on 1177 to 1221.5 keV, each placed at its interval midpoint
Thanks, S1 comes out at 0.076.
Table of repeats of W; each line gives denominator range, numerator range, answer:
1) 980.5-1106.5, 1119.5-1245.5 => 1.24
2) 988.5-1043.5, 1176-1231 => 1.40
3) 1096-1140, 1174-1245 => 1.18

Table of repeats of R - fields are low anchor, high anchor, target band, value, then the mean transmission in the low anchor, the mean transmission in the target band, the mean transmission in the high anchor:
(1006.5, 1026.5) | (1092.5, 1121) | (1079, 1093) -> 0.079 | 18.9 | 20.9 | 23.6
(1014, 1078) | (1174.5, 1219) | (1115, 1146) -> 0.107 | 20.4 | 21.8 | 26.9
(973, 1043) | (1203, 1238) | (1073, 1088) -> 0.076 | 19.3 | 20.7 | 27.9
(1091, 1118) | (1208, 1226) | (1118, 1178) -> 0.118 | 23.8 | 22.7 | 27.8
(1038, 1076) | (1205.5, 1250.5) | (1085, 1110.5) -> -0.052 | 20.7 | 23.4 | 27.4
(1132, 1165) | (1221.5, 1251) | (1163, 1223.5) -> -0.058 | 22.8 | 26.2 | 26.8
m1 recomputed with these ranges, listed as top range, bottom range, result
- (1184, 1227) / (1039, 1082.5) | 1.31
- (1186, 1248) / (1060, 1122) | 1.23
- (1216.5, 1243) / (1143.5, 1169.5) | 1.16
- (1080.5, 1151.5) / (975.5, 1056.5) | 1.16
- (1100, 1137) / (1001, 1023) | 1.23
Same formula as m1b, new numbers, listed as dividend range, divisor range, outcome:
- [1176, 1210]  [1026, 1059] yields 1.27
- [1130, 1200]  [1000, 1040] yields 1.24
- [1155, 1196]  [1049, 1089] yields 1.22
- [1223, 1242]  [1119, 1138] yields 1.28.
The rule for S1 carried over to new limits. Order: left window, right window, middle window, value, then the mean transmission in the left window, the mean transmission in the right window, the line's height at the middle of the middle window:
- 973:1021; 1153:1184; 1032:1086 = -0.010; 18.6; 24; 20.5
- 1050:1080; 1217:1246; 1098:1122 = -0.071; 20.5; 26.9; 22.3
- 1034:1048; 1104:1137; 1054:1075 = 0.051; 21.1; 22.5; 21.5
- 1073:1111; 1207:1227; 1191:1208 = 0.034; 22.7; 27.8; 27.1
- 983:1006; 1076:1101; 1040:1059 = -0.028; 18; 21.7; 20.2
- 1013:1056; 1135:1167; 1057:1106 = -0.010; 20.3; 23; 21.4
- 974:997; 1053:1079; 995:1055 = 0.010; 18.8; 20.6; 19.7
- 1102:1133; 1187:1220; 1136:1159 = 0.060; 22.9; 27.3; 24.4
